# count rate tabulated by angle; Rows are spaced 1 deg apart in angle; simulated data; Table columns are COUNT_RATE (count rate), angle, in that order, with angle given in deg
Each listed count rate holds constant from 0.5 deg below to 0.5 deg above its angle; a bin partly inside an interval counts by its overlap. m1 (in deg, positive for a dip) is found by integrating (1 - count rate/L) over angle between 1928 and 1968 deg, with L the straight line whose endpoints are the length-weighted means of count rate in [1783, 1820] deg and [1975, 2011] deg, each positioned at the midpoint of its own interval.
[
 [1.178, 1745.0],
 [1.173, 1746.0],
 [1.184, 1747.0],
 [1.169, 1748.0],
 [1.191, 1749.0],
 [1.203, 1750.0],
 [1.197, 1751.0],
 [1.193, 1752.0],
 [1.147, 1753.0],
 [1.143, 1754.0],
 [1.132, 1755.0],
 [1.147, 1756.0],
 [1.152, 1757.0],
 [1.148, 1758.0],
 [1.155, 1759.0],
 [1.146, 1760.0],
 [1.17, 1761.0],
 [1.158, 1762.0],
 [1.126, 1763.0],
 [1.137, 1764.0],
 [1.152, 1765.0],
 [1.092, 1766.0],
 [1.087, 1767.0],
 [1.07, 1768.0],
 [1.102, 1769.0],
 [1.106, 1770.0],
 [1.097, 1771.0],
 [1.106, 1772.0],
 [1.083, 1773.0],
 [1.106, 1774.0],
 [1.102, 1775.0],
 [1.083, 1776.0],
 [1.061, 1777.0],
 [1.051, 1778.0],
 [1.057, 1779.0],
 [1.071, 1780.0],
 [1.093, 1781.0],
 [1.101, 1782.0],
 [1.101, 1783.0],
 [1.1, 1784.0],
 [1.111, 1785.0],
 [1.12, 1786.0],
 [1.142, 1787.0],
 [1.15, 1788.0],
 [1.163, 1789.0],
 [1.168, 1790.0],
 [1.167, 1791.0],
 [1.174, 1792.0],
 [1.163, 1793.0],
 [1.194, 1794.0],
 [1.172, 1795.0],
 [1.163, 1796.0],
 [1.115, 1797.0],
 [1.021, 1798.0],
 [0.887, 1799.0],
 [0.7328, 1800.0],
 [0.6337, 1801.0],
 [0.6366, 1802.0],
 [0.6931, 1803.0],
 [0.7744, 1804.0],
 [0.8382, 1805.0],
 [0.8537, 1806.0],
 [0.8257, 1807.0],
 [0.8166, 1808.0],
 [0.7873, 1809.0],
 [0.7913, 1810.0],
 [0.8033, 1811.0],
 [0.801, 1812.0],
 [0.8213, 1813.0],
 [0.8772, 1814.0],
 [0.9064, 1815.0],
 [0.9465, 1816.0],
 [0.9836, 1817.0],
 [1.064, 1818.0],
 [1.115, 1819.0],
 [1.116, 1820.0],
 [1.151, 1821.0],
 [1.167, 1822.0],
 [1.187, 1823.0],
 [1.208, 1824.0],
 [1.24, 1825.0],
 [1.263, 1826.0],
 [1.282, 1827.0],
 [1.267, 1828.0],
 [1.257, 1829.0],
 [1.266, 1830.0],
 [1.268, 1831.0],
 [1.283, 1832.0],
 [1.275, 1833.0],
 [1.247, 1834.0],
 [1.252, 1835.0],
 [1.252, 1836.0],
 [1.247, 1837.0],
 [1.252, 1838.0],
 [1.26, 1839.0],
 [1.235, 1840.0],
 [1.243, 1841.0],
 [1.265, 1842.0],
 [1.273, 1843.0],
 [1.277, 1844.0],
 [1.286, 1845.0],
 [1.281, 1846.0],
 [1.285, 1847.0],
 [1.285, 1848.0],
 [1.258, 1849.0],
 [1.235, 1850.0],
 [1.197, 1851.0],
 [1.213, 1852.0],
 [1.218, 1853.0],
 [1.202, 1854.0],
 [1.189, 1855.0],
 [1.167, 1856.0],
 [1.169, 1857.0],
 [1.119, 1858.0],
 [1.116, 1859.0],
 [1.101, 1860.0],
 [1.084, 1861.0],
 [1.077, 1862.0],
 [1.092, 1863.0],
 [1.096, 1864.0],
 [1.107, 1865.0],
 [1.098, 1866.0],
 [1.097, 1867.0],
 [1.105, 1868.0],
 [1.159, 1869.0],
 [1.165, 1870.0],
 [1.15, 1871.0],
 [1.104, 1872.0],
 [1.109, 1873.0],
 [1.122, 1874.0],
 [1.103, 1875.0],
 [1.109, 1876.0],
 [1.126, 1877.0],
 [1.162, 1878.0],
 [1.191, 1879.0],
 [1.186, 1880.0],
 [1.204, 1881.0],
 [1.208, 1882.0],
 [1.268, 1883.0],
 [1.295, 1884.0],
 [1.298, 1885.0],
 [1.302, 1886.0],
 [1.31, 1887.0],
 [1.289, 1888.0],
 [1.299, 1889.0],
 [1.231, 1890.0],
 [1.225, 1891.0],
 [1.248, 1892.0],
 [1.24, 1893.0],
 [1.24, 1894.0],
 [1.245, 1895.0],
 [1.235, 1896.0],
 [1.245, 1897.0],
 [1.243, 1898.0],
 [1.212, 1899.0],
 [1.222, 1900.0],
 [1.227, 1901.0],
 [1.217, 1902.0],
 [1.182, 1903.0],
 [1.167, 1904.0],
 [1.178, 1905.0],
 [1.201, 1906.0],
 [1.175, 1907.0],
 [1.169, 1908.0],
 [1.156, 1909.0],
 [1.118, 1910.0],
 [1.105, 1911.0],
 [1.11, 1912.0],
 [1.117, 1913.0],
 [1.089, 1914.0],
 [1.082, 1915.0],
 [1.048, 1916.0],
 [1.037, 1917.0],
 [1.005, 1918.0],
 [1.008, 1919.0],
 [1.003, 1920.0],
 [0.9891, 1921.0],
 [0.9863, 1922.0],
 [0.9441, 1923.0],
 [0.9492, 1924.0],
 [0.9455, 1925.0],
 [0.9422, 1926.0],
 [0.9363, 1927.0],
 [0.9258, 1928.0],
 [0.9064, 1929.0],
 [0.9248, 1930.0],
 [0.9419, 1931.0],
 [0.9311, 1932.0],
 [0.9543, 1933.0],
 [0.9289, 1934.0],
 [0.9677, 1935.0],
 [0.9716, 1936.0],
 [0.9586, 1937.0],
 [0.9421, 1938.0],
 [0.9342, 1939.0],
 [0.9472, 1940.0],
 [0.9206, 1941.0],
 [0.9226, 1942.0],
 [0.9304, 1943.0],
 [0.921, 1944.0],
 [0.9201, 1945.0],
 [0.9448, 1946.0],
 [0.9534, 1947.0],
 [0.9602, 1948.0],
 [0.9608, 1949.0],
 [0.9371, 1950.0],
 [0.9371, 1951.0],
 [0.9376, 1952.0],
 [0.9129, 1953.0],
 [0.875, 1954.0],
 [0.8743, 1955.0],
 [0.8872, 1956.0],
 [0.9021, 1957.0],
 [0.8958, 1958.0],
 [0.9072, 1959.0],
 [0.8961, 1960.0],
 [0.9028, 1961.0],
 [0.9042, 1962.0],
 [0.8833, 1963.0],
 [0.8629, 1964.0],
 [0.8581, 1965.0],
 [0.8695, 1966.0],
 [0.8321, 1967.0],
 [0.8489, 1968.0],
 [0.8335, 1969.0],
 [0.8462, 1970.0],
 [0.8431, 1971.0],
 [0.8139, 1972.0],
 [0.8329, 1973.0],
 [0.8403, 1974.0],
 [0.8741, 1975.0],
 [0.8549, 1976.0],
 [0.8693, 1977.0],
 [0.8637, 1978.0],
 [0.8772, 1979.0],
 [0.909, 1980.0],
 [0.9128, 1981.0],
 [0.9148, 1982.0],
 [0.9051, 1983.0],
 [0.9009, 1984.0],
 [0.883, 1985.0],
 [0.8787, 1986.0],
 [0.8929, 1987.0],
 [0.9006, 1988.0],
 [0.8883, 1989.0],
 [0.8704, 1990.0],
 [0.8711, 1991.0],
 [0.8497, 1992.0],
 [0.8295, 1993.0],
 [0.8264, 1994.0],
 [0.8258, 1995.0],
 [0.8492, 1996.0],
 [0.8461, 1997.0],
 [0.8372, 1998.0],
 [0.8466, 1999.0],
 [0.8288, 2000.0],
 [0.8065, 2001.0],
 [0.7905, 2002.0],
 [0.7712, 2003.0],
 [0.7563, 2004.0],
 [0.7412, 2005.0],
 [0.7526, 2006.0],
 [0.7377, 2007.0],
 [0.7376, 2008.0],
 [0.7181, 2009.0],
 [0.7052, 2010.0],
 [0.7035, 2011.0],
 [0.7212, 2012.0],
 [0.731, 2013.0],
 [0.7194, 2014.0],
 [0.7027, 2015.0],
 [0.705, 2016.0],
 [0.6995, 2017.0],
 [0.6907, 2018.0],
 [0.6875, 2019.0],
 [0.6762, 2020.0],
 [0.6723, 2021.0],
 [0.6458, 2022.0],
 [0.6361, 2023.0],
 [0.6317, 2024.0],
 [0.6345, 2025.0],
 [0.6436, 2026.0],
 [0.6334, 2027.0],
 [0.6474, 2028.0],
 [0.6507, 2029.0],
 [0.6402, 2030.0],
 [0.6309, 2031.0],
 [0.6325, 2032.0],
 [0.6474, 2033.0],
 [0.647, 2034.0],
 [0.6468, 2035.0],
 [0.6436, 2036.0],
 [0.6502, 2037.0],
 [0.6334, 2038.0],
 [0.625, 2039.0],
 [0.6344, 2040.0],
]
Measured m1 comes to -2.4 deg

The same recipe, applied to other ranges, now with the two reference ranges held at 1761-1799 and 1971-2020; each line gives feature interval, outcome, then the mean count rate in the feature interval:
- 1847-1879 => -4.89 deg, 1.15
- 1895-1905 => -2.87 deg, 1.22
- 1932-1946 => -0.78 deg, 0.94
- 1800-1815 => 4.04 deg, 0.785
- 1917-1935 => -0.96 deg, 0.957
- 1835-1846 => -2.48 deg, 1.26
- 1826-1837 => -2.36 deg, 1.26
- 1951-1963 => -0.49 deg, 0.9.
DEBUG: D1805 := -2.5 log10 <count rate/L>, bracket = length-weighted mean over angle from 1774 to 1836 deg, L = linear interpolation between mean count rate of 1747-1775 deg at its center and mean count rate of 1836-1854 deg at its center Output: 0.14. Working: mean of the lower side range 1.14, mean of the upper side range 1.25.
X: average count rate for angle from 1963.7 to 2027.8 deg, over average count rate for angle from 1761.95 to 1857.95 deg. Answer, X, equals 0.72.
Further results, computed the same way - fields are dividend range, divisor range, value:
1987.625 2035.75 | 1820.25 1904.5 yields 0.61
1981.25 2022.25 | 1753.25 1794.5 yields 0.70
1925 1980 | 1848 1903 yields 0.76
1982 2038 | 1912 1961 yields 0.78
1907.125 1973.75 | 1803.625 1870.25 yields 0.84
